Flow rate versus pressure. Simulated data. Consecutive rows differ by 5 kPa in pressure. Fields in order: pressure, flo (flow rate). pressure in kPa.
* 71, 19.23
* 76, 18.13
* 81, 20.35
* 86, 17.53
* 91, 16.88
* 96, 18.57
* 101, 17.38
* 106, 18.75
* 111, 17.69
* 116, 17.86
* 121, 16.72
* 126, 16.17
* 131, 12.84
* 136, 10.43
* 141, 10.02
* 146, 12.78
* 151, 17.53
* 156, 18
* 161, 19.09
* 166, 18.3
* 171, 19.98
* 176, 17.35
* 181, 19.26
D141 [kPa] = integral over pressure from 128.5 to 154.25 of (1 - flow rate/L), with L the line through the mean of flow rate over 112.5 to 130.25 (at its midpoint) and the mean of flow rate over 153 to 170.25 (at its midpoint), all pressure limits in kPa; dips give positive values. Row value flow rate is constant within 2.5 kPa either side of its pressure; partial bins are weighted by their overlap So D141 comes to 6.93 kPa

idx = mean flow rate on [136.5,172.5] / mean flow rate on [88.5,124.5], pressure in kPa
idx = 0.91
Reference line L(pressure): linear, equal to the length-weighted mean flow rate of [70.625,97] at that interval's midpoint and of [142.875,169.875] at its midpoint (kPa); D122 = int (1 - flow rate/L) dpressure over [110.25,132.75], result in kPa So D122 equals 1.9 kPa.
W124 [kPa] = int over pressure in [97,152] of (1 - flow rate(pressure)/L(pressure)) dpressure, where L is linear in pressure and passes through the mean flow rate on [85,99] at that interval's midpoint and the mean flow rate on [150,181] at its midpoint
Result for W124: 8.2 kPa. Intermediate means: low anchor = 17.7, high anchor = 18.5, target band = 15.3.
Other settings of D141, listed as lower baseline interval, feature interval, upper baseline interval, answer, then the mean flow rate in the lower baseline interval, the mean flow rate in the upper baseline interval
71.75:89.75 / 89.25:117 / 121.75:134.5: -2.1 kPa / 18.6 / 14.5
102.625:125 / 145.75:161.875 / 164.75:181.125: 1.0 kPa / 17.6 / 18.7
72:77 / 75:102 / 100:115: 0.1 kPa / 18.5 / 18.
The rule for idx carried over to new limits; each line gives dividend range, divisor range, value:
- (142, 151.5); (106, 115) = 0.77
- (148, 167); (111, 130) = 1.08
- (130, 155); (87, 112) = 0.73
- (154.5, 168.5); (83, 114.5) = 1.04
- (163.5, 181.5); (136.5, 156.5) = 1.35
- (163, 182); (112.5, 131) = 1.14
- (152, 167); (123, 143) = 1.47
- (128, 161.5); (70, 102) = 0.77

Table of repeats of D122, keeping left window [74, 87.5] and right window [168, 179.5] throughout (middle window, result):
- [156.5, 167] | 0.05 kPa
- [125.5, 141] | 5.36 kPa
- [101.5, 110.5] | 0.26 kPa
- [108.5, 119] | 0.57 kPa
